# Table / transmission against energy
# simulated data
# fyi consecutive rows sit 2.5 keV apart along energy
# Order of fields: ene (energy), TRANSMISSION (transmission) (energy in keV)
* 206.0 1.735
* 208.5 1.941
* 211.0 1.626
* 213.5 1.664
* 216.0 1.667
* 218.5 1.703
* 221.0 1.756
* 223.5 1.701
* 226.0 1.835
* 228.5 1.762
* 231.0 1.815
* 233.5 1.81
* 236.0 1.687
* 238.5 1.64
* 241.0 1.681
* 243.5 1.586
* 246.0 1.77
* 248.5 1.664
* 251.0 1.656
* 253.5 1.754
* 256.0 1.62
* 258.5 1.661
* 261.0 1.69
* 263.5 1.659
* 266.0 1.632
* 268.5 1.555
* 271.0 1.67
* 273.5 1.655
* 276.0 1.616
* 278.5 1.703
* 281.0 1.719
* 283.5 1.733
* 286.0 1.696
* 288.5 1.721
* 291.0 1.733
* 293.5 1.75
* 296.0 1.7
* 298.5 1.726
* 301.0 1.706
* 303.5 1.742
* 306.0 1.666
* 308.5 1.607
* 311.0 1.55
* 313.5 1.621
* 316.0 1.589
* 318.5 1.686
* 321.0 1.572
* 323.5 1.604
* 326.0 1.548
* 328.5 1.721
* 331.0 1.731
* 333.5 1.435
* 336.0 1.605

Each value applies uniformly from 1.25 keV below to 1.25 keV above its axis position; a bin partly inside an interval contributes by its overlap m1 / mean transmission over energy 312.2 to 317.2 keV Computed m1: 1.6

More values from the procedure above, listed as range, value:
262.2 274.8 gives 1.63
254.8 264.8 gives 1.66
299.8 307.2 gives 1.7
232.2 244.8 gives 1.68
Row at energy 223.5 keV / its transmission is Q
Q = 1.701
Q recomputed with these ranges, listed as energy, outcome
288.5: 1.721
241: 1.681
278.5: 1.703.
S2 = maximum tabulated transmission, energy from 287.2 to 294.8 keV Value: 1.75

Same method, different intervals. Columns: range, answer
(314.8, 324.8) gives 1.686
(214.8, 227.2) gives 1.835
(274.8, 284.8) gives 1.733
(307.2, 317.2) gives 1.621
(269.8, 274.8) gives 1.67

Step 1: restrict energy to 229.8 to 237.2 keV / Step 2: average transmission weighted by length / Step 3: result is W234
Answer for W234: 1.77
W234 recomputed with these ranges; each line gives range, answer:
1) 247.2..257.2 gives 1.67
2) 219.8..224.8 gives 1.73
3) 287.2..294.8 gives 1.73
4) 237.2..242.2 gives 1.66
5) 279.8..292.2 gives 1.72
